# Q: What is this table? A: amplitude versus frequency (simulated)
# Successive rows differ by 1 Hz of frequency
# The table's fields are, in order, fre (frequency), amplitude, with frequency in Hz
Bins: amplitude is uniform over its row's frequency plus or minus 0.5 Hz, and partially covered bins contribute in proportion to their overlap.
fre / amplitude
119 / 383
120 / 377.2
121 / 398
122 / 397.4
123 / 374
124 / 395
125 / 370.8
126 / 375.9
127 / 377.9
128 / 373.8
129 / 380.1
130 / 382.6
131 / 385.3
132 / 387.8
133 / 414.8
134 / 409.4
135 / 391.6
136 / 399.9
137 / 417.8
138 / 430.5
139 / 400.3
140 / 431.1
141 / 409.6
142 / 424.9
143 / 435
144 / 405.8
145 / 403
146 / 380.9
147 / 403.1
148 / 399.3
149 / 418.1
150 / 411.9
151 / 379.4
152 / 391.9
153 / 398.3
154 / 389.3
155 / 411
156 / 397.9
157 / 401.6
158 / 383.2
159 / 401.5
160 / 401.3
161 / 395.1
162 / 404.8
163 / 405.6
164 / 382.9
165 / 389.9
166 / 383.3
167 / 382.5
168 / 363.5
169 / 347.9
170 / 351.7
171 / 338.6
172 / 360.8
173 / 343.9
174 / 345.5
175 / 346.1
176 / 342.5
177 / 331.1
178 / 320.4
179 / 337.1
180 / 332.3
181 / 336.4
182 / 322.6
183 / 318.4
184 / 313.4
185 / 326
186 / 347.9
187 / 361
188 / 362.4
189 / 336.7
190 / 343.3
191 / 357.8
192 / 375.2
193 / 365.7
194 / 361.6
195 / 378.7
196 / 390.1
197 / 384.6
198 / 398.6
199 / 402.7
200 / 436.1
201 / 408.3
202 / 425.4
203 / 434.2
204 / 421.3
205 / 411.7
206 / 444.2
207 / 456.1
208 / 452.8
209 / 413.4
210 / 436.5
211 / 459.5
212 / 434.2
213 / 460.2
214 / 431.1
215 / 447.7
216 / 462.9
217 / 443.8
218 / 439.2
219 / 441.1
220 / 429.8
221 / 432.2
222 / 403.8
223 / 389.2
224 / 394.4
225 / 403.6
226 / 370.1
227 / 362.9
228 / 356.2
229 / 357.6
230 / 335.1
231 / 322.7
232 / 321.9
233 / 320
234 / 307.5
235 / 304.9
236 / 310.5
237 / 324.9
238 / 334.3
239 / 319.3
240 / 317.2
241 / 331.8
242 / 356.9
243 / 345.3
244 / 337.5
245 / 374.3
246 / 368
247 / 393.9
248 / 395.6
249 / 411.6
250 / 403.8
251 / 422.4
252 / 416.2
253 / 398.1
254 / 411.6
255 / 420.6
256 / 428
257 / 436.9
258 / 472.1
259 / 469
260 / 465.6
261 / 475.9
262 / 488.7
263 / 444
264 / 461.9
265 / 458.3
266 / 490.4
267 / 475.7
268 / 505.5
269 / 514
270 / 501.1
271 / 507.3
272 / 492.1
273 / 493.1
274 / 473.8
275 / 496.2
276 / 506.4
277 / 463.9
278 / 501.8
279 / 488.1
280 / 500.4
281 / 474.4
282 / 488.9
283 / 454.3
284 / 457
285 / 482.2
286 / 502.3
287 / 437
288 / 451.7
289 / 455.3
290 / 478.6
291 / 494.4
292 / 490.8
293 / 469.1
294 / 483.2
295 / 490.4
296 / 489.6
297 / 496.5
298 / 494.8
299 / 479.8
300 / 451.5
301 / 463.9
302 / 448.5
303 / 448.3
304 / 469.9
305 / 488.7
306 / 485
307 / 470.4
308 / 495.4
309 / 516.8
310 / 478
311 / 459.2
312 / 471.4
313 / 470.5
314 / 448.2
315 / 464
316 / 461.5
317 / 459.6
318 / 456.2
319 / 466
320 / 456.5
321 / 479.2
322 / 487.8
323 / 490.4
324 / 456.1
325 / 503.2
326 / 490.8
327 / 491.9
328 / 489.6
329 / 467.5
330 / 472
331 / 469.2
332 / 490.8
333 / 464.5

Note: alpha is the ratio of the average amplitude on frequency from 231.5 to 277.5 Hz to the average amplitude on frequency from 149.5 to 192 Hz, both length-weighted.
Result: 1.14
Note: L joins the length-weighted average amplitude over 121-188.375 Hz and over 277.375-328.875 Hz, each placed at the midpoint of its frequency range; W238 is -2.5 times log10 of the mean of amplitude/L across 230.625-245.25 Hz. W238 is 0.30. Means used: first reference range 380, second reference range 476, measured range 328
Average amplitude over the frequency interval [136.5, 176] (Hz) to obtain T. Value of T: 391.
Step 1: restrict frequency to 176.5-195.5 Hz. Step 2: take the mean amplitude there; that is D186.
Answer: 344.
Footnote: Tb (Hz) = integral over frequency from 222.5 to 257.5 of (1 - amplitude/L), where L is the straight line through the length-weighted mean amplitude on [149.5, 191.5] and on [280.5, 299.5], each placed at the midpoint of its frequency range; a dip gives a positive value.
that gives 5.25 Hz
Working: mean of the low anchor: 364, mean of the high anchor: 477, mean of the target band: 366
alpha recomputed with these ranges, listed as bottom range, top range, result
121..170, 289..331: 1.20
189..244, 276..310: 1.23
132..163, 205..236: 0.99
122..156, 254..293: 1.19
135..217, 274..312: 1.23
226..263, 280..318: 1.25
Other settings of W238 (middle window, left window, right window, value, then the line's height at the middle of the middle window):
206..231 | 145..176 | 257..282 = 0.05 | 437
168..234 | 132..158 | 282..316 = 0.13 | 430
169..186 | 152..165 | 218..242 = 0.15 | 387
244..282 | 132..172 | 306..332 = -0.02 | 449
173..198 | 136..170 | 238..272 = 0.17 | 407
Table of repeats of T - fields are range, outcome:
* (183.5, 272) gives 402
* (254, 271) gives 469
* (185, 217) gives 406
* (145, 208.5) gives 379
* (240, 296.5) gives 452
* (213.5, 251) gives 374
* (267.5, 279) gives 496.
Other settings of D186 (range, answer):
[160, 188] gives 354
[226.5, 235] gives 334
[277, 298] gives 479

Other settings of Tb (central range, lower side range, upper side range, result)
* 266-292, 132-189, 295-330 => -1.7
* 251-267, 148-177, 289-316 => -0.1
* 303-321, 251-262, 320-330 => 0.1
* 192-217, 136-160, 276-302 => 0.8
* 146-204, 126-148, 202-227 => 5.7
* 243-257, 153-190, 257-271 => 1.9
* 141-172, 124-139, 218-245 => -0.7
